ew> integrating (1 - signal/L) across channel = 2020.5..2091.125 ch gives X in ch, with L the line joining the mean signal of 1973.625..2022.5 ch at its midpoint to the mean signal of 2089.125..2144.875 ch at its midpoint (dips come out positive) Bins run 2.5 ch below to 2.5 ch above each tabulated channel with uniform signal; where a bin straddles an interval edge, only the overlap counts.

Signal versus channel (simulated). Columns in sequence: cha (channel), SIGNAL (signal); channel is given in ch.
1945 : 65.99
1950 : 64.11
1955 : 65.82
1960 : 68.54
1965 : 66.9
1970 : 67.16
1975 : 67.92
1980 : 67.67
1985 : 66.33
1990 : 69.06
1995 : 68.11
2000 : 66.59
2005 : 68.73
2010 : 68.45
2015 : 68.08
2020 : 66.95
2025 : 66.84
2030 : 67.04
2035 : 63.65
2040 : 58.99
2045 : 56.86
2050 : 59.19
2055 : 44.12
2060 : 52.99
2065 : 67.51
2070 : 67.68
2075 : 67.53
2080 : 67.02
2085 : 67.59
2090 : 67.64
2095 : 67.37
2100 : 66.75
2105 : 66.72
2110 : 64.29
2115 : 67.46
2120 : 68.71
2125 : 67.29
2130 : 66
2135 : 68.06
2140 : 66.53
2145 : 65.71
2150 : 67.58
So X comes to 5.1 ch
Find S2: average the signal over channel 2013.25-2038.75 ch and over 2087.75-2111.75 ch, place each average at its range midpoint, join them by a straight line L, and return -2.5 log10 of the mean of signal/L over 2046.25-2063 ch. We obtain 0.245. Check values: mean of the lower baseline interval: 66.1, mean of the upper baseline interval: 66.6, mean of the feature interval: 52.9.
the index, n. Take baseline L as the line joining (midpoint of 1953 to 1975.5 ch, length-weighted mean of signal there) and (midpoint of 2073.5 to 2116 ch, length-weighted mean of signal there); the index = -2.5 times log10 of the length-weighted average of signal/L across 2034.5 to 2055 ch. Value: 0.17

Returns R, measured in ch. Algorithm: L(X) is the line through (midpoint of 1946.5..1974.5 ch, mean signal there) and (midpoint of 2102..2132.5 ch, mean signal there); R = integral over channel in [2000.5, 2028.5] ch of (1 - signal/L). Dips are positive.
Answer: -0.4 ch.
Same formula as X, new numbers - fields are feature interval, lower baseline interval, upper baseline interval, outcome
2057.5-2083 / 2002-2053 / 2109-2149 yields 0.3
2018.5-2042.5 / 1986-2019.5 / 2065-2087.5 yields 1.1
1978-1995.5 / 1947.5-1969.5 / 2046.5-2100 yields -0.6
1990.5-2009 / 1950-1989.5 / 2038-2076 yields -1.1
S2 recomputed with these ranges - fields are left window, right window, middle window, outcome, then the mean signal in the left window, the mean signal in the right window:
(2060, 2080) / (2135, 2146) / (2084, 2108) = -0.02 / 65.7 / 66.6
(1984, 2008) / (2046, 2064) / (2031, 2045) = -0.06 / 67.9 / 53.8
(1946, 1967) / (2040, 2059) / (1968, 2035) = -0.12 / 66.3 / 54.1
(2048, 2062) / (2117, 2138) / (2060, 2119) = -0.13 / 51.8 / 67.5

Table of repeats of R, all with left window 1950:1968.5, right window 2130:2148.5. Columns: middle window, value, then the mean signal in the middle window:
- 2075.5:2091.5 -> -0.2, 67.4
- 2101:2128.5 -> -0.1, 66.9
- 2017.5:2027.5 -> 0.0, 66.9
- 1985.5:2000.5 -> -0.3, 67.9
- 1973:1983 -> -0.2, 67.7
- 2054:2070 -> 2.1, 57.9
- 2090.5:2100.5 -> -0.1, 67.2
